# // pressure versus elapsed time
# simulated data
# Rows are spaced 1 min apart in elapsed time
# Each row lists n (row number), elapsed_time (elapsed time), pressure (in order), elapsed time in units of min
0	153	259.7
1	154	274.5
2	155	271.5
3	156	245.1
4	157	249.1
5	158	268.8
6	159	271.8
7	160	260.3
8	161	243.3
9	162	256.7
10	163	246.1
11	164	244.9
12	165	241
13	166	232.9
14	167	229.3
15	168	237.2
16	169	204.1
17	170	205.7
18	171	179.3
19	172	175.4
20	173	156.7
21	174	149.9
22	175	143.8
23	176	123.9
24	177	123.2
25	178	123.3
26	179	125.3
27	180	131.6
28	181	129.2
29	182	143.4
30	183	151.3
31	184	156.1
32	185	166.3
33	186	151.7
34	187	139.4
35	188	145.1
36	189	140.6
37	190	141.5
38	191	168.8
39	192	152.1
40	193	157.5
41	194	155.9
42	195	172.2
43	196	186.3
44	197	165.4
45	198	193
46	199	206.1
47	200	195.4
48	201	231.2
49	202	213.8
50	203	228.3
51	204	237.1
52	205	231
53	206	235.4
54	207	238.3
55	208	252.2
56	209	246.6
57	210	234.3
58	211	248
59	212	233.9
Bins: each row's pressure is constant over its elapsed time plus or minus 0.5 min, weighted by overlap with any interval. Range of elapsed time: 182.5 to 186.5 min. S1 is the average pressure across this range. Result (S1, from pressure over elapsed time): 156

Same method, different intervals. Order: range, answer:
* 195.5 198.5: 182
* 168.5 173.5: 184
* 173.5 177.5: 135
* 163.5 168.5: 237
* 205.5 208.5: 242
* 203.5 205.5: 234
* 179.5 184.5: 142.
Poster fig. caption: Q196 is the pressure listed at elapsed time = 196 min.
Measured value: 186.3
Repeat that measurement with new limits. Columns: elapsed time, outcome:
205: 231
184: 156.1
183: 151.3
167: 229.3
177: 123.2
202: 213.8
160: 260.3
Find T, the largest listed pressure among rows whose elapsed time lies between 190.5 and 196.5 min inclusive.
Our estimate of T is 186.3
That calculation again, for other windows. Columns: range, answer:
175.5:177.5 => 123.9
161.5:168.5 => 256.7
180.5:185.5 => 166.3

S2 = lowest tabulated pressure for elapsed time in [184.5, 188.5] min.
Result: 139.4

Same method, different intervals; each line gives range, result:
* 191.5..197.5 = 152.1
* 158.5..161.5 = 243.3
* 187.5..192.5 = 140.6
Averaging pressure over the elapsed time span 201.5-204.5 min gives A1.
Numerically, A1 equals 226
